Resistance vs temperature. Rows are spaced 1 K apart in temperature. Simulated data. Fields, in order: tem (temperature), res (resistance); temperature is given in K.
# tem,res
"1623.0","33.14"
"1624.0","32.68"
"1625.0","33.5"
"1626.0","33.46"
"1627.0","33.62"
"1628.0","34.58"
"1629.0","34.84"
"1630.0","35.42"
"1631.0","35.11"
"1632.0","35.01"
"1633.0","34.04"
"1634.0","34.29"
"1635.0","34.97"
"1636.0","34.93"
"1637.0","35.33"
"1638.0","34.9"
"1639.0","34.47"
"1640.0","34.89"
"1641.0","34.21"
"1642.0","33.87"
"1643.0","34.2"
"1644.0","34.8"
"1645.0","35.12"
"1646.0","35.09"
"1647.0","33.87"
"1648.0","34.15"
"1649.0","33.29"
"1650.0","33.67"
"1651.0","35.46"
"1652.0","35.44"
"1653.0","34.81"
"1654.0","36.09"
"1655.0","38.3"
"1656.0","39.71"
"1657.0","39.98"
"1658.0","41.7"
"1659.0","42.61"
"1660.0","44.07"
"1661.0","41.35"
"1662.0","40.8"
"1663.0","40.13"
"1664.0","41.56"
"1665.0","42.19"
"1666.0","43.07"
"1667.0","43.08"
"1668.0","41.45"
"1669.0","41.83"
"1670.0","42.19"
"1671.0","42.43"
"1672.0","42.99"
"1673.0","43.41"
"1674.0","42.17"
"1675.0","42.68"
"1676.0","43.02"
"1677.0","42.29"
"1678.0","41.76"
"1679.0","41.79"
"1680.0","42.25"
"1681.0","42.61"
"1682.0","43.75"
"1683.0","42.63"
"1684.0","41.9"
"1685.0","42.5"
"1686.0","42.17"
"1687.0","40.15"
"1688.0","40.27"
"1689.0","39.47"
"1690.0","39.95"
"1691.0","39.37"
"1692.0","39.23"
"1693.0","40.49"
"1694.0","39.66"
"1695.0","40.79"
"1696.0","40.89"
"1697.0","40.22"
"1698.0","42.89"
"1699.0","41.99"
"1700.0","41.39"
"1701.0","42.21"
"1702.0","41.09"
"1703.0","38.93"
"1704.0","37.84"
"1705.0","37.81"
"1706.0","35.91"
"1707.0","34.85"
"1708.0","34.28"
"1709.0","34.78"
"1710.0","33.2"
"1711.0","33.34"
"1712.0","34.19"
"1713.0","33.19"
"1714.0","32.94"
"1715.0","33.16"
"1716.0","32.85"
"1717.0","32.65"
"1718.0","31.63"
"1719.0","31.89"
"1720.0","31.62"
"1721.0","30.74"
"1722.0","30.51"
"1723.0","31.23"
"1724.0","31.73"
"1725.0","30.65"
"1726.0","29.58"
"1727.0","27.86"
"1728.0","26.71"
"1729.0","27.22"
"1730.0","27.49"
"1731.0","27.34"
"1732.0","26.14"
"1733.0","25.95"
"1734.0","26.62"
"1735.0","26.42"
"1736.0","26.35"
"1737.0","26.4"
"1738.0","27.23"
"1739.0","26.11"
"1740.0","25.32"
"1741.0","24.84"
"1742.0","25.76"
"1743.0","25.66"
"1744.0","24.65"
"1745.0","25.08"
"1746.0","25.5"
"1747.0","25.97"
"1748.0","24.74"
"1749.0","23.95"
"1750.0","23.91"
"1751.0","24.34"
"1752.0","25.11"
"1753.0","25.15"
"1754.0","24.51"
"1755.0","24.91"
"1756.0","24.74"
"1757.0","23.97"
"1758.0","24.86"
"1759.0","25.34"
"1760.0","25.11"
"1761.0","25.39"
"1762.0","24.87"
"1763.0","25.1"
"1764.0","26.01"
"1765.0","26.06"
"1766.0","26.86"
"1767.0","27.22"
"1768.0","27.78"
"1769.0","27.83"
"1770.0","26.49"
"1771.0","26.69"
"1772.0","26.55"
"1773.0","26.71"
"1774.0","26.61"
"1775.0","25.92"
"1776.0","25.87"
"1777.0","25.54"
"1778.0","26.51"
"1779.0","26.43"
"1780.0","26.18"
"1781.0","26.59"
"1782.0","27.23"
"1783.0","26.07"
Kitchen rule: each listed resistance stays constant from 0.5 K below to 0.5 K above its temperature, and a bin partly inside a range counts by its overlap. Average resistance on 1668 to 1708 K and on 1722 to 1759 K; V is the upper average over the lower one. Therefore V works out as 0.64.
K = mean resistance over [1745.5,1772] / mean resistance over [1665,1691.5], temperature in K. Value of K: 0.6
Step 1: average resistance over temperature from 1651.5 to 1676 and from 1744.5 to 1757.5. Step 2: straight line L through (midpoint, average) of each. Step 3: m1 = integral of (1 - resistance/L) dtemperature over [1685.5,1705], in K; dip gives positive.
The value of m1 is -2.9 K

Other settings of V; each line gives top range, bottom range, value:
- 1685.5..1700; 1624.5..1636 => 1.18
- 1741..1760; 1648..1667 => 0.64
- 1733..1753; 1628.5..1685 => 0.66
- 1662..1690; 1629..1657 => 1.20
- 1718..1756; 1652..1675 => 0.66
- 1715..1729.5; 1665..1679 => 0.72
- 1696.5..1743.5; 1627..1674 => 0.85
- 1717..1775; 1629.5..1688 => 0.69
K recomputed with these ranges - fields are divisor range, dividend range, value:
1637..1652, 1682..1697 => 1.18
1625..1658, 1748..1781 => 0.73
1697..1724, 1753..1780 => 0.73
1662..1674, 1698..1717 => 0.86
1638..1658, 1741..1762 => 0.70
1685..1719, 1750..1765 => 0.66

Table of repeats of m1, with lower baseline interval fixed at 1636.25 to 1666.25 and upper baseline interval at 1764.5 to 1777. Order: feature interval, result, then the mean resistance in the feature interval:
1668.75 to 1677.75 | -1.85 K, 42.6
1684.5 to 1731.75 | -4.65 K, 35.5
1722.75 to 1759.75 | 3.97 K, 26.2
